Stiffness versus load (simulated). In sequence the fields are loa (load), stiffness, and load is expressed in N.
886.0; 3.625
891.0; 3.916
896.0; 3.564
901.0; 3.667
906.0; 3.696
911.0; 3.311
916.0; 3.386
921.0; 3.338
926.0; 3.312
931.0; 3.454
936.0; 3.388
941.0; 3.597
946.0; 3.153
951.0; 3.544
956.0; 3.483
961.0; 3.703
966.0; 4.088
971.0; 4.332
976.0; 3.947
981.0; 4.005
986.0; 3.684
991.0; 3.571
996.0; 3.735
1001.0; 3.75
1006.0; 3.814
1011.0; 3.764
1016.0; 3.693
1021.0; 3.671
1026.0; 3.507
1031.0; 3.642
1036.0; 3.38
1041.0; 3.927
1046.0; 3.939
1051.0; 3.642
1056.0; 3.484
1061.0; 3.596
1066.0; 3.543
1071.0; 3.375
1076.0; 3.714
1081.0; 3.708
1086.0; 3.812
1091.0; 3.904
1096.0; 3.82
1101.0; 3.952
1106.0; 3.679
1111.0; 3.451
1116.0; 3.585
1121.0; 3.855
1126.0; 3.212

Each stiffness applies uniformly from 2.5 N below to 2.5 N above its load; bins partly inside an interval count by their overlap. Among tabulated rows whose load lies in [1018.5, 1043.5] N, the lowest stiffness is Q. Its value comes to 3.38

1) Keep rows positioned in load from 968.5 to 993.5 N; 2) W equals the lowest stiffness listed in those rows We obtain 3.571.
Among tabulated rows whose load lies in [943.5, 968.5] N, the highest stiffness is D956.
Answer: 4.088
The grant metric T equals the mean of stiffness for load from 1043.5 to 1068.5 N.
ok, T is 3.64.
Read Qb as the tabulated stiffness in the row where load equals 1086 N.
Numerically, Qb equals 3.812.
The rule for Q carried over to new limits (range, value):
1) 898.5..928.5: 3.311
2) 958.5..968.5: 3.703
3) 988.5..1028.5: 3.507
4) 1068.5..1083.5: 3.375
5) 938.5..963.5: 3.153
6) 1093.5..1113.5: 3.451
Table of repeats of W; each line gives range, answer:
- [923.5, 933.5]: 3.312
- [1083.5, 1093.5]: 3.812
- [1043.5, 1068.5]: 3.484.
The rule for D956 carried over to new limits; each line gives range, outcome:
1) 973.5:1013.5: 4.005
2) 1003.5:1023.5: 3.814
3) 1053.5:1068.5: 3.596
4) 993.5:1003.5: 3.75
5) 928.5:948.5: 3.597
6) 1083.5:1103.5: 3.952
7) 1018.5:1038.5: 3.671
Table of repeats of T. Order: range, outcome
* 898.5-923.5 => 3.48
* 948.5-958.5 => 3.51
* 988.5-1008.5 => 3.72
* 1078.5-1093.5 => 3.81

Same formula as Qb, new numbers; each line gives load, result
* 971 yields 4.332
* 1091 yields 3.904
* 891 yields 3.916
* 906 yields 3.696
